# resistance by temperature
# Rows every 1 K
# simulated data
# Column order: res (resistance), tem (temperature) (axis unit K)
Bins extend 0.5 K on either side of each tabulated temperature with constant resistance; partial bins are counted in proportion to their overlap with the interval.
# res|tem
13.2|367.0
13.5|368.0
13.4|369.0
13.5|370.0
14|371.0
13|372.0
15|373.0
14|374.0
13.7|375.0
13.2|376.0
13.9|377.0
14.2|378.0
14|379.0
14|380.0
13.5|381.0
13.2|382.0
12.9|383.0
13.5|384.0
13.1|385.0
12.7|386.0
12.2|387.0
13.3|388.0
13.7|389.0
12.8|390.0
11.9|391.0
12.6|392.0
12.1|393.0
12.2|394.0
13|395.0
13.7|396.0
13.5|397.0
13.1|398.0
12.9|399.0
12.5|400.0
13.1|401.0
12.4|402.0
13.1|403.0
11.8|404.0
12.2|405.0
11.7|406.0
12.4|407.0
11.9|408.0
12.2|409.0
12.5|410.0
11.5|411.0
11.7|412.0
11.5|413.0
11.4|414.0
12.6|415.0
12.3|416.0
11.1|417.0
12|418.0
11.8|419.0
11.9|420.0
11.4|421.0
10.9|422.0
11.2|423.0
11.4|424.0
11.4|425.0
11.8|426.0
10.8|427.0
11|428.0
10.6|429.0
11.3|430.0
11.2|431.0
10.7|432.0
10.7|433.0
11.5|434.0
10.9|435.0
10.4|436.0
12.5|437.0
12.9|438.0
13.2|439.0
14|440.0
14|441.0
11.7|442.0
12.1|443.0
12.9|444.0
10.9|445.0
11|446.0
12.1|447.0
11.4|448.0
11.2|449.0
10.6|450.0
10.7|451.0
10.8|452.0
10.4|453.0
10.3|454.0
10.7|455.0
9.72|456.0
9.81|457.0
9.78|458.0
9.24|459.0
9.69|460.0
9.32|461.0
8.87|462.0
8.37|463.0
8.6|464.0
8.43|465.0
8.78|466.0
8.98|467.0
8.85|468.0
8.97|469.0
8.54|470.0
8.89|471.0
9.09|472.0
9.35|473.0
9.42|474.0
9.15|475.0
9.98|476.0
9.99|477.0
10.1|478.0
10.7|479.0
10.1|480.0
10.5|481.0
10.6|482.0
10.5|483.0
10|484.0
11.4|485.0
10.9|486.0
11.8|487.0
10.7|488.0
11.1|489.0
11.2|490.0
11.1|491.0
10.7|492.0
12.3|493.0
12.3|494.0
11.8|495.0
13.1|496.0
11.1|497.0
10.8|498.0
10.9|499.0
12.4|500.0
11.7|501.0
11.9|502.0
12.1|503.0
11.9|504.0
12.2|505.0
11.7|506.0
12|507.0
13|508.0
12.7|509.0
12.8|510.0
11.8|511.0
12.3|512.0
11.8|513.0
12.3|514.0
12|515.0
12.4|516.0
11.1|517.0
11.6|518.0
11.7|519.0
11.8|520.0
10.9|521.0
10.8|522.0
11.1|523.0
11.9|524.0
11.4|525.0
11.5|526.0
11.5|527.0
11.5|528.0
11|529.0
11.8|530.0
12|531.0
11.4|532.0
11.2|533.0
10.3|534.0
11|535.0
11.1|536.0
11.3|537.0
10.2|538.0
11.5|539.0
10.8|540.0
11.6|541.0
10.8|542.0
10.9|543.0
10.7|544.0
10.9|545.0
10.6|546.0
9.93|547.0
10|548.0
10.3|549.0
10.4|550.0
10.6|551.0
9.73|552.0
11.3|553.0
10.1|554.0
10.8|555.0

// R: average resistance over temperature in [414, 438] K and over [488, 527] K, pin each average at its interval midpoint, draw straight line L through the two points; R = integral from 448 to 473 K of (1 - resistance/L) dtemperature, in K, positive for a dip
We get 4.3 K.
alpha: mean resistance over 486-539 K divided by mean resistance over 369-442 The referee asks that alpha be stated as 0.9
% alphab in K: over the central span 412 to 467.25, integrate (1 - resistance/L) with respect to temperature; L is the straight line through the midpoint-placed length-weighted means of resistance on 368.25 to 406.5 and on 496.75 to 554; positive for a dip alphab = 6.4 K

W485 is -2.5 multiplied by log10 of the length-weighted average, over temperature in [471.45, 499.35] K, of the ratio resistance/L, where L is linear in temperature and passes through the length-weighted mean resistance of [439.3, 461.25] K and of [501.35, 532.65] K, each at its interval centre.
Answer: 0.07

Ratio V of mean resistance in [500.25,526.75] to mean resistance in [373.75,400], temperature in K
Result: 0.90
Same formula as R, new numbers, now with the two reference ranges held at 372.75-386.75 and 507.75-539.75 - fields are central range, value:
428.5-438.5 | 1.2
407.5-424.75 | 1.8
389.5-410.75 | 1.2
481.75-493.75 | 1.0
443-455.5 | 1.5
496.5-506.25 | 0.2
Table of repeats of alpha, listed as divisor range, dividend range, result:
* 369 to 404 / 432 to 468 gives 0.81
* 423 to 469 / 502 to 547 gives 1.07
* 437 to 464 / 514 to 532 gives 1.05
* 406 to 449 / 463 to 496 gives 0.87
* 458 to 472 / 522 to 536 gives 1.27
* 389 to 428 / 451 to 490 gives 0.81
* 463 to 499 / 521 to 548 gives 1.08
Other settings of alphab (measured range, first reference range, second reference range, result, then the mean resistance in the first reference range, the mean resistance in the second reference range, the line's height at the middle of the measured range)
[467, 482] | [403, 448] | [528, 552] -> 2.4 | 11.8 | 10.9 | 11.4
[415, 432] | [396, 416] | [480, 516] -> 1.1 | 12.3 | 11.6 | 12.2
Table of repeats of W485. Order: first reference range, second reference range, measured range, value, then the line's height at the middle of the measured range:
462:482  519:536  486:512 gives -0.15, 10.3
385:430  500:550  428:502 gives 0.11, 11.8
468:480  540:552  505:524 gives -0.18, 10.1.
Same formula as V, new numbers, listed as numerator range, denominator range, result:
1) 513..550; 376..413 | 0.87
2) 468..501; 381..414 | 0.84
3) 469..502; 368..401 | 0.81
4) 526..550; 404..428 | 0.94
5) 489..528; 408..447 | 1.00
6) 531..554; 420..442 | 0.93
